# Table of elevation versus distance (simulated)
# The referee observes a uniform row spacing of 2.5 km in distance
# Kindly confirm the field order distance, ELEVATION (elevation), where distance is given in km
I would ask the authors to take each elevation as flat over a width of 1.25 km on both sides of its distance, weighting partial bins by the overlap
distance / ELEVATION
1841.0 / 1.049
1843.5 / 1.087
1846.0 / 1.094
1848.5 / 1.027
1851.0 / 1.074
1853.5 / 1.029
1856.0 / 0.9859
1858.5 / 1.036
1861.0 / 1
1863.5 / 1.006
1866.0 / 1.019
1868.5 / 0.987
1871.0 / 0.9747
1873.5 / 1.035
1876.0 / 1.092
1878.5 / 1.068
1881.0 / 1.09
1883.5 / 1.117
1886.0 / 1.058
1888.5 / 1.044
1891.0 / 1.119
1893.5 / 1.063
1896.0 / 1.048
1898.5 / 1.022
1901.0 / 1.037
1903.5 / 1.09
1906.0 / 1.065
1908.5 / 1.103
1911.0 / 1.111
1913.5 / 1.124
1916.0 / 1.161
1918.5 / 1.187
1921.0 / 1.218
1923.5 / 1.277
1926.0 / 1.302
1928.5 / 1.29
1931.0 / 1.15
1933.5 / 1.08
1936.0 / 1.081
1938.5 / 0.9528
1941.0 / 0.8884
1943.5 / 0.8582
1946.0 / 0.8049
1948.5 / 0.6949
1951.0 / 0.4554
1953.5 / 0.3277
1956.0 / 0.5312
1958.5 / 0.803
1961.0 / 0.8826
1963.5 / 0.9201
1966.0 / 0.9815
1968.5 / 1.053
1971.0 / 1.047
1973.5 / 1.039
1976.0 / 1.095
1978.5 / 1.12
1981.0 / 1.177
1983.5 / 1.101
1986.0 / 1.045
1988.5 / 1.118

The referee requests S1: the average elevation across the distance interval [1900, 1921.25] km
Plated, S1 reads 1.12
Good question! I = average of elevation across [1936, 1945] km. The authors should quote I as 0.922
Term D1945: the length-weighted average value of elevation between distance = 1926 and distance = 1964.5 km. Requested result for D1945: 0.862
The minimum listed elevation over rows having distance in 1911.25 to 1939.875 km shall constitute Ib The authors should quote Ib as 0.9528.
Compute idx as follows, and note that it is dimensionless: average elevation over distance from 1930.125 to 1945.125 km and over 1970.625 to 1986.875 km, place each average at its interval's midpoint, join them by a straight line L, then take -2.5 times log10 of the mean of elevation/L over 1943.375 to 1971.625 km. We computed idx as 0.33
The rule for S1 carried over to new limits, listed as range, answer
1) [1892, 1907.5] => 1.06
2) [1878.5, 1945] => 1.1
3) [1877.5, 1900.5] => 1.07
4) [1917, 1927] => 1.24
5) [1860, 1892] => 1.05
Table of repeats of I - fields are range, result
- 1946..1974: 0.788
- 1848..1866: 1.02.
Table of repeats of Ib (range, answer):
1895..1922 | 1.022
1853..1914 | 0.9747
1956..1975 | 0.5312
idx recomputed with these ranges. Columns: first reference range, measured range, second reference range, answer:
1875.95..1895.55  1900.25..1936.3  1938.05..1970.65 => -0.23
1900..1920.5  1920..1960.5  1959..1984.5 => 0.18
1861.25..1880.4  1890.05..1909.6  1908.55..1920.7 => 0.04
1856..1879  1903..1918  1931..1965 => -0.23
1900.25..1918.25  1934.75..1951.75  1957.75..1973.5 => 0.22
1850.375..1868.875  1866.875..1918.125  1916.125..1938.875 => 0.02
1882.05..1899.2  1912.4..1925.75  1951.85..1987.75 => -0.18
